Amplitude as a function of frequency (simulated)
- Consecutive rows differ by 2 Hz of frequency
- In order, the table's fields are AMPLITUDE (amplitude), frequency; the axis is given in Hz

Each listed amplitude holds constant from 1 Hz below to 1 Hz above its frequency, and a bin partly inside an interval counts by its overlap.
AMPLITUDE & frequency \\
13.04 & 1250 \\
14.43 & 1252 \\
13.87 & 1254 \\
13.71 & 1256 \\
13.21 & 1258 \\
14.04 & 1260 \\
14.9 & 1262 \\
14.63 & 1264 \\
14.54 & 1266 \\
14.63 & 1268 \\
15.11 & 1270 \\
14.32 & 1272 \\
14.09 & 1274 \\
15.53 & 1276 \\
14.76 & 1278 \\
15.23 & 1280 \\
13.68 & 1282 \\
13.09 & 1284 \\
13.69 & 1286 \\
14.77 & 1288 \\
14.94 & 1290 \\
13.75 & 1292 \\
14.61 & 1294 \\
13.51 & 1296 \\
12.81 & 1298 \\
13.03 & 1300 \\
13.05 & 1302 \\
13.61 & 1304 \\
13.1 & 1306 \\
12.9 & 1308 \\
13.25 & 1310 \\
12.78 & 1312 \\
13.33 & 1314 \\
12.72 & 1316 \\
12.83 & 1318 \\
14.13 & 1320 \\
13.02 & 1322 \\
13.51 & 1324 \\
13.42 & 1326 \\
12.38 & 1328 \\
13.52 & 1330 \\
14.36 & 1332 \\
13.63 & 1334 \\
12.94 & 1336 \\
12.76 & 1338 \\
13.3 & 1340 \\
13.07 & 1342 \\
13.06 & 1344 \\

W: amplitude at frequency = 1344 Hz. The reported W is 13.06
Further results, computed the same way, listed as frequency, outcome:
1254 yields 13.87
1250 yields 13.04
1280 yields 15.23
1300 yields 13.03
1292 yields 13.75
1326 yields 13.42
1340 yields 13.3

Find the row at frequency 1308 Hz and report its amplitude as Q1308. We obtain 12.9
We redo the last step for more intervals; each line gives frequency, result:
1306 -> 13.1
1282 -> 13.68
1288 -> 14.77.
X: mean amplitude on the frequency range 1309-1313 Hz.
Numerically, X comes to 13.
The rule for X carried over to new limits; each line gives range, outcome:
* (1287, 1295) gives 14.5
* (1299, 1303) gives 13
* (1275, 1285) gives 14.5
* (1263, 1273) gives 14.6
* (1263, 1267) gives 14.6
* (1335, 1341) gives 13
